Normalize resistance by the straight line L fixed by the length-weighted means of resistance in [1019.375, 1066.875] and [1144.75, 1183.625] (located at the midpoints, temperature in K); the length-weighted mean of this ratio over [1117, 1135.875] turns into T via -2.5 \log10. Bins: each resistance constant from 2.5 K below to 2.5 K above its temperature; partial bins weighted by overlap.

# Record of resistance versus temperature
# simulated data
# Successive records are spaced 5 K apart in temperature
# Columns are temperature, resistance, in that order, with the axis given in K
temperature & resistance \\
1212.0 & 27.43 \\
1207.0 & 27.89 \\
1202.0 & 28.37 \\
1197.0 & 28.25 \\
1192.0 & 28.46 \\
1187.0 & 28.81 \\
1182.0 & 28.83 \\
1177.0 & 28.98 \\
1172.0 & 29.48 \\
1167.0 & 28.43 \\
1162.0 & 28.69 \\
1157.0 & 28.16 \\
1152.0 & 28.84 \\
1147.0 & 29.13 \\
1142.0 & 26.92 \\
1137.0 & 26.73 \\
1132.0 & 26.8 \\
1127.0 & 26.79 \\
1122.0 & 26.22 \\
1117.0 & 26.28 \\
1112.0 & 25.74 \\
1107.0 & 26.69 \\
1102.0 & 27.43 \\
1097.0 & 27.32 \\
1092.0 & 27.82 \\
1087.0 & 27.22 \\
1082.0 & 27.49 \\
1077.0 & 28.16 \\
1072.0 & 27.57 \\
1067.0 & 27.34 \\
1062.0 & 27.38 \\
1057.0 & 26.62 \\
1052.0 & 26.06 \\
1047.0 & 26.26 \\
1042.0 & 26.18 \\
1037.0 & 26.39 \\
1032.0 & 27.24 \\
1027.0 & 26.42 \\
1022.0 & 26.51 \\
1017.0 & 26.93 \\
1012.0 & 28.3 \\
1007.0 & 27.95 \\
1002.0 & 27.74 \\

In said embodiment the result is 0.06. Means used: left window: 26.6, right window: 28.8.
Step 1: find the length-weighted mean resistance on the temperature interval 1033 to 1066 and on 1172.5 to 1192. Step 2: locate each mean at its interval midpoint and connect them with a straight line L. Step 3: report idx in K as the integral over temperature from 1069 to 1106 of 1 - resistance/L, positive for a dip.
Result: -0.4 K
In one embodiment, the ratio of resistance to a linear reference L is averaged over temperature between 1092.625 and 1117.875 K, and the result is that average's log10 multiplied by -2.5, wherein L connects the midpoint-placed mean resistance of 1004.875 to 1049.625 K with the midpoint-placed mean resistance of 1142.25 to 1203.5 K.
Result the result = 0.04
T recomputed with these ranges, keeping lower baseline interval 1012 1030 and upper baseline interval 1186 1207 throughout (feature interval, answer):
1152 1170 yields -0.02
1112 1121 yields 0.06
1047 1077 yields 0.01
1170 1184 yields -0.03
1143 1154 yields -0.03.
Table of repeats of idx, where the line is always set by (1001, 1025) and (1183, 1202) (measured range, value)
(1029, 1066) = 1.4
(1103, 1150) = 2.1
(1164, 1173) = -0.2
